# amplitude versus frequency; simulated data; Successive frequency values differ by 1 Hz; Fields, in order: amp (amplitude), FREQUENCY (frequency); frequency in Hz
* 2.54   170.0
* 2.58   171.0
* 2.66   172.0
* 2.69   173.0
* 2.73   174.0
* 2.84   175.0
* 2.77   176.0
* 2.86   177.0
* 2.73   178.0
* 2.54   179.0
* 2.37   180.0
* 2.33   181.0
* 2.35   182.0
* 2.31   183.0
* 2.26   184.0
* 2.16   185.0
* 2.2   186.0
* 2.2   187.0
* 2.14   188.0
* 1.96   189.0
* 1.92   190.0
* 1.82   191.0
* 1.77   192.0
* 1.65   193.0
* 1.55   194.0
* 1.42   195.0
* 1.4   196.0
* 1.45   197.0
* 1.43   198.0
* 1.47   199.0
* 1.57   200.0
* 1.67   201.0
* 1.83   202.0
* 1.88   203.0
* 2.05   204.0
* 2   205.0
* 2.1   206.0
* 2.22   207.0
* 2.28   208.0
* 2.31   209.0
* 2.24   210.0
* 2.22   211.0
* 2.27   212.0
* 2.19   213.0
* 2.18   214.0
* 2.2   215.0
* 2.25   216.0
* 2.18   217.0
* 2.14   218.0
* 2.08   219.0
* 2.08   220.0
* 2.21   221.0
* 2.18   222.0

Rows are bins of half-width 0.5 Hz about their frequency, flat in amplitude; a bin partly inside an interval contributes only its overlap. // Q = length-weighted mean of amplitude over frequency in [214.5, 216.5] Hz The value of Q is 2.23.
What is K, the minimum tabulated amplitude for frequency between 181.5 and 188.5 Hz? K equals 2.14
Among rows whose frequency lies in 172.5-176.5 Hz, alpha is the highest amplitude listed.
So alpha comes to 2.84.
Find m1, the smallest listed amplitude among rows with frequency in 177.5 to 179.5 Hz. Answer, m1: 2.54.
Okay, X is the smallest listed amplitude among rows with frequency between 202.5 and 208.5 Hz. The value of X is 1.88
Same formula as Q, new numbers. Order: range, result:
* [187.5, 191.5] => 1.96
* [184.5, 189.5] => 2.13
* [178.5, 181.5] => 2.41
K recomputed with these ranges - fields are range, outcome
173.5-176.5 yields 2.73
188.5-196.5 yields 1.4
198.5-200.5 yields 1.47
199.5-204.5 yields 1.57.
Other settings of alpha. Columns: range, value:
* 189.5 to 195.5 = 1.92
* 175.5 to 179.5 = 2.86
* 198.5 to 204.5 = 2.05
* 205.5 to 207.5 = 2.22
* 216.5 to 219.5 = 2.18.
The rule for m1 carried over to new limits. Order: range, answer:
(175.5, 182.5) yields 2.33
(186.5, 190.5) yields 1.92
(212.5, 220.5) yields 2.08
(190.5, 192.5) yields 1.77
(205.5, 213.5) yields 2.1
